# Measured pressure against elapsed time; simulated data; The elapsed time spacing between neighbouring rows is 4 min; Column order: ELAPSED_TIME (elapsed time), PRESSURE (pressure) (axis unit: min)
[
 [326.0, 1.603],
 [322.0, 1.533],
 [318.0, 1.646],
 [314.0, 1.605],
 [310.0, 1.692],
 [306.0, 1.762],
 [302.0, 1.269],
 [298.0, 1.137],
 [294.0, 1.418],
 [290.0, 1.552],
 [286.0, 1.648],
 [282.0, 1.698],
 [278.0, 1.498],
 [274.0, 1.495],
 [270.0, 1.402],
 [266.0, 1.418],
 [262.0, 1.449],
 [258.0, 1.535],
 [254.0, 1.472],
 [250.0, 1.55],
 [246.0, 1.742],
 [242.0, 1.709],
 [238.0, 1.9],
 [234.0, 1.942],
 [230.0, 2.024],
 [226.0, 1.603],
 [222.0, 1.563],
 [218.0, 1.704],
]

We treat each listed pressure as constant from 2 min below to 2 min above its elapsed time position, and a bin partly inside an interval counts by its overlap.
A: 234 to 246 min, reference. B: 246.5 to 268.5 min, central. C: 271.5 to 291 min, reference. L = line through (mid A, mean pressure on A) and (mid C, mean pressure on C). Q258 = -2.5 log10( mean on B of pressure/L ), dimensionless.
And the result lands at 0.145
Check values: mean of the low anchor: 1.82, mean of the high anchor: 1.58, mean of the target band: 1.5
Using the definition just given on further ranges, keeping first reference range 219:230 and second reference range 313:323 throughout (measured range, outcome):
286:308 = 0.120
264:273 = 0.156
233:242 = -0.128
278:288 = -0.007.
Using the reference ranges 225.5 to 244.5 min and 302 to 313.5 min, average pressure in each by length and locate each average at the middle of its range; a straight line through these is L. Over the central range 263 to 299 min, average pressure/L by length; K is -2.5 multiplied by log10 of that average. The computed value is 0.16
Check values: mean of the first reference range 1.85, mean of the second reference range 1.63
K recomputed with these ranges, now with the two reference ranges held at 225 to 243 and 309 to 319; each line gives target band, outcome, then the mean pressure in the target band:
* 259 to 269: 0.23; 1.44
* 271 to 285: 0.12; 1.56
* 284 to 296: 0.11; 1.54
